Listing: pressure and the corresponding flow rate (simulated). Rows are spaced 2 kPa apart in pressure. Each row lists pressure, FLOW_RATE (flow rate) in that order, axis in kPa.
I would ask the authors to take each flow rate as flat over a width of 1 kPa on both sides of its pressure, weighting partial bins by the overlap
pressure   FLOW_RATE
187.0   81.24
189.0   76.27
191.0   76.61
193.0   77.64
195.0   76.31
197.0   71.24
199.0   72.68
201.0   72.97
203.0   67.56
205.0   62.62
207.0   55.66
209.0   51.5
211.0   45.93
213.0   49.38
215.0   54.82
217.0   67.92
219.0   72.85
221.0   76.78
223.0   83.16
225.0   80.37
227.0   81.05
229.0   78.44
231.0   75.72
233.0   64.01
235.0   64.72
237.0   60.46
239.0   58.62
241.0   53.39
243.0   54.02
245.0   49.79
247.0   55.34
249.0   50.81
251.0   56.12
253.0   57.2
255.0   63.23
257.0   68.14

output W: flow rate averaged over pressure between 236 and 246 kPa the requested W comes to 55.3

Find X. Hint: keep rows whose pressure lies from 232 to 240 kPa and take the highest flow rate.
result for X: 64.72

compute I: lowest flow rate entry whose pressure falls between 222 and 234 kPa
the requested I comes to 64.01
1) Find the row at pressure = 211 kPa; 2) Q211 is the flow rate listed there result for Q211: 45.93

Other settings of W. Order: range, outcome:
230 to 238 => 66.2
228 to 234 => 72.7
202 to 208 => 61.9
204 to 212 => 53.9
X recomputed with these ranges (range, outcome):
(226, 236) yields 81.05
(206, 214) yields 55.66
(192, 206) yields 77.64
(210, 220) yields 72.85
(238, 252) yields 58.62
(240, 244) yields 54.02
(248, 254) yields 57.2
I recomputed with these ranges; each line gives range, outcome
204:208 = 55.66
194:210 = 51.5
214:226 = 54.82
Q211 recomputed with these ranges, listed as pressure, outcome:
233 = 64.01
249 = 50.81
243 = 54.02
